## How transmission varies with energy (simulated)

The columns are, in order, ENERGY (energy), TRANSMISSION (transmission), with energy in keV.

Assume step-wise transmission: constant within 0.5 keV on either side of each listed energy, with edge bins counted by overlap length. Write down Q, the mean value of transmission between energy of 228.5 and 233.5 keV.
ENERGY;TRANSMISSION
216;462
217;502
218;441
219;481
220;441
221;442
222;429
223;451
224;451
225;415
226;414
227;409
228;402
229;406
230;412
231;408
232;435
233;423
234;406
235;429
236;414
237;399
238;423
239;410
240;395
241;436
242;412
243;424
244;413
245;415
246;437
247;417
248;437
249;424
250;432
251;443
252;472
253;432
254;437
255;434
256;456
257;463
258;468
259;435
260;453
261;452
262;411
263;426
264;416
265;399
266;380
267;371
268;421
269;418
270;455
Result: 417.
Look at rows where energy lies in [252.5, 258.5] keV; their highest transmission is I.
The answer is 468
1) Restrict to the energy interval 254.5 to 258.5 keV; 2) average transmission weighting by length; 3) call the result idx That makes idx 455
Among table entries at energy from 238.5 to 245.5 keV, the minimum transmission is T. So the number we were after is 395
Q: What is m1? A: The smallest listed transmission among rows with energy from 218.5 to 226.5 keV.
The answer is 414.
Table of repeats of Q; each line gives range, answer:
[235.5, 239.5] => 412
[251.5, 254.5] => 447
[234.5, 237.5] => 414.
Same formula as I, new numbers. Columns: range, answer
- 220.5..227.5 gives 451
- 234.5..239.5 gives 429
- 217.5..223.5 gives 481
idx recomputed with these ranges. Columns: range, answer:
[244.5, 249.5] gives 426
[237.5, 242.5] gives 415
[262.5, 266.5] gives 405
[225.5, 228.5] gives 408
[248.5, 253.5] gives 441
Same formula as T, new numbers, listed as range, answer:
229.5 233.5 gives 408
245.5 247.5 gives 417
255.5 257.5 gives 456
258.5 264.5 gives 411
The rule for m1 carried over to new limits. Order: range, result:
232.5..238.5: 399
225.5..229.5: 402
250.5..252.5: 443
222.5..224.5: 451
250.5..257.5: 432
